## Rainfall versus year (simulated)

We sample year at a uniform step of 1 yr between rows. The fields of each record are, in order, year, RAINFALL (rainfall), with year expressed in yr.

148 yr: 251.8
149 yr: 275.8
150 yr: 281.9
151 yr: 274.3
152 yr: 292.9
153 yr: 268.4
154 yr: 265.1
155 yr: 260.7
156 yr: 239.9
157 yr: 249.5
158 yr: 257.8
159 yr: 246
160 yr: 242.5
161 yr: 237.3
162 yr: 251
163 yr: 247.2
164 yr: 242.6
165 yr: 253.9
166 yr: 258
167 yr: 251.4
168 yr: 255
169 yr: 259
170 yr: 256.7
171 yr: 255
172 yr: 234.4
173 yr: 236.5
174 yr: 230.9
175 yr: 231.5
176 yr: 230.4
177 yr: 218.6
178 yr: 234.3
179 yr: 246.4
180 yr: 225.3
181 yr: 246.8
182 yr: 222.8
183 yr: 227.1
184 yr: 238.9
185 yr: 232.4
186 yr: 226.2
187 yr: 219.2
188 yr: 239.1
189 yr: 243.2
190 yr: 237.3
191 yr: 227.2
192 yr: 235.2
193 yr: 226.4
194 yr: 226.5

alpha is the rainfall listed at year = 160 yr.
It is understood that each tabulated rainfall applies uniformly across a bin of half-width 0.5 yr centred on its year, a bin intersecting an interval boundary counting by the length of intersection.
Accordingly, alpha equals 242.5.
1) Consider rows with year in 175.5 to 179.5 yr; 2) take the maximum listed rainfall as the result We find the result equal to 246.4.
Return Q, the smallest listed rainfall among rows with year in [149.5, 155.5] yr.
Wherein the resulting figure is 260.7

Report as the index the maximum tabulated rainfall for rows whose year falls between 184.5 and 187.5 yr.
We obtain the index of 232.4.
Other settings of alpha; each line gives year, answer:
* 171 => 255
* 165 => 253.9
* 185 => 232.4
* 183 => 227.1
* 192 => 235.2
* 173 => 236.5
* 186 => 226.2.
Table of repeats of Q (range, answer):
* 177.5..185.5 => 222.8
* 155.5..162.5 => 237.3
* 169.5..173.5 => 234.4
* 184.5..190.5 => 219.2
